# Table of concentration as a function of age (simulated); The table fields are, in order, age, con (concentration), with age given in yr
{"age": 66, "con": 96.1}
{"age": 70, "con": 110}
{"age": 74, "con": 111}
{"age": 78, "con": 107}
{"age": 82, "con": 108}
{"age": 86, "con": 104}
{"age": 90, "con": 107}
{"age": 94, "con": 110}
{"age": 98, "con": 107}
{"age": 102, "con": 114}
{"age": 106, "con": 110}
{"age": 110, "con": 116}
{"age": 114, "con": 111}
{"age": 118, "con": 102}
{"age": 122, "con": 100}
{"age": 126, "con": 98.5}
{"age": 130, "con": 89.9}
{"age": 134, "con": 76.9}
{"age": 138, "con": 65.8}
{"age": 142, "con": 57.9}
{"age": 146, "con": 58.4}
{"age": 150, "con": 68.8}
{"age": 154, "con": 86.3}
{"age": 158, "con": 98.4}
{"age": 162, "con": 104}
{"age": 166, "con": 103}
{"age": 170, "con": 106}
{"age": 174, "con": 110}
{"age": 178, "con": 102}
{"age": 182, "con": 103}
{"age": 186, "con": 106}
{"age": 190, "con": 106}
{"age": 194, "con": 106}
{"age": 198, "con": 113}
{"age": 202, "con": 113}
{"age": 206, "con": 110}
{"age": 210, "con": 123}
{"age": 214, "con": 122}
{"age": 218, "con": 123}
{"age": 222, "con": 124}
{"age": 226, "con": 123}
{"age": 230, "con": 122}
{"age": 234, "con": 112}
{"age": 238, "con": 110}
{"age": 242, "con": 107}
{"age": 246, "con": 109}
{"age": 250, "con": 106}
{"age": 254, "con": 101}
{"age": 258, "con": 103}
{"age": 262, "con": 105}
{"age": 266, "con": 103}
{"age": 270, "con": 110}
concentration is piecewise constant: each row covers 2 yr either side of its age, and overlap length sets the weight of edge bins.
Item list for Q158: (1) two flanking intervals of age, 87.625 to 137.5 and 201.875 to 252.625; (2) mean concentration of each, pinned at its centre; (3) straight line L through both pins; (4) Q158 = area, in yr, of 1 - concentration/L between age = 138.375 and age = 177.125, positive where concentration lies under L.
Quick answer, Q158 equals 7.3 yr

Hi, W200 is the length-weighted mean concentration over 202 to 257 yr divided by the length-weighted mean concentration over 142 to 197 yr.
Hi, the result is 1.20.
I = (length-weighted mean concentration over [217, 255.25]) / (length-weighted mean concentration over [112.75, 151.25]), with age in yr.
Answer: 1.38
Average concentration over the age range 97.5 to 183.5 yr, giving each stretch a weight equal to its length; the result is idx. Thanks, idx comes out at 94.7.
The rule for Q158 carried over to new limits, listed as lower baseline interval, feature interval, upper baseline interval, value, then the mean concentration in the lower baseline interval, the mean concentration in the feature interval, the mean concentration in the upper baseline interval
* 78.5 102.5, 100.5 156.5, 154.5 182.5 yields 8.5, 108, 89.5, 103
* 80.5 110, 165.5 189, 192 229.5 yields 2.0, 109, 105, 118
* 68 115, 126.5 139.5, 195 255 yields 3.6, 110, 80.4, 115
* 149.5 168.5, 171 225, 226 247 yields -4.5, 94.3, 112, 113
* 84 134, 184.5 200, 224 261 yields 0.0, 105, 108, 110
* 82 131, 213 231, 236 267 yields -2.9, 106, 123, 106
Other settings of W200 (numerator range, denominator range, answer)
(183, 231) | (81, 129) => 1.08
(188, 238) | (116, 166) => 1.37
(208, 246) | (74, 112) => 1.08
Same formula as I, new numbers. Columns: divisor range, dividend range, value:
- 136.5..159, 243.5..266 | 1.46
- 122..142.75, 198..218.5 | 1.45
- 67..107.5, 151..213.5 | 0.98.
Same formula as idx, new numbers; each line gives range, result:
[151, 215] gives 106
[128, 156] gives 72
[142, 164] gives 80.9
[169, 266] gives 111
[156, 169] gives 102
